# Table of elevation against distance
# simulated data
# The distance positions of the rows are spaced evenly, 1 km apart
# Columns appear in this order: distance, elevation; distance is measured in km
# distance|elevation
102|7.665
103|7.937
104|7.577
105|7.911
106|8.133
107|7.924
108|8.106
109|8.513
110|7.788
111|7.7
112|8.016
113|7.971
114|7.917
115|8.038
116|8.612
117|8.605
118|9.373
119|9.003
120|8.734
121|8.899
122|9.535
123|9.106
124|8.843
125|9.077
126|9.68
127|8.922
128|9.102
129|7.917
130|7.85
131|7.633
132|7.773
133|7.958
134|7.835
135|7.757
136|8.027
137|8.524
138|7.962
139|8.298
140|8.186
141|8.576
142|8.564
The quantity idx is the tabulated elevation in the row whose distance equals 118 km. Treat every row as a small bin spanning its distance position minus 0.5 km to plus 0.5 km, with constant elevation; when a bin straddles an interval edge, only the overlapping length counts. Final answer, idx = 9.373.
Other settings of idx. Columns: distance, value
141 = 8.576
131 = 7.633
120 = 8.734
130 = 7.85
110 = 7.788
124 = 8.843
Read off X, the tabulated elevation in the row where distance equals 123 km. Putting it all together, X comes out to 9.106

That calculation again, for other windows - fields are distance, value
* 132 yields 7.773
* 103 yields 7.937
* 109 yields 8.513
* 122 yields 9.535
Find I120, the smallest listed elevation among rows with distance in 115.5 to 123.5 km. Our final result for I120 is 8.605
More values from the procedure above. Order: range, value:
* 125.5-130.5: 7.85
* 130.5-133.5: 7.633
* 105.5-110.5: 7.788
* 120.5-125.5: 8.843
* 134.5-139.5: 7.757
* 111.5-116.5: 7.917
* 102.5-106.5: 7.577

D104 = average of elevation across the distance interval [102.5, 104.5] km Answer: 7.76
